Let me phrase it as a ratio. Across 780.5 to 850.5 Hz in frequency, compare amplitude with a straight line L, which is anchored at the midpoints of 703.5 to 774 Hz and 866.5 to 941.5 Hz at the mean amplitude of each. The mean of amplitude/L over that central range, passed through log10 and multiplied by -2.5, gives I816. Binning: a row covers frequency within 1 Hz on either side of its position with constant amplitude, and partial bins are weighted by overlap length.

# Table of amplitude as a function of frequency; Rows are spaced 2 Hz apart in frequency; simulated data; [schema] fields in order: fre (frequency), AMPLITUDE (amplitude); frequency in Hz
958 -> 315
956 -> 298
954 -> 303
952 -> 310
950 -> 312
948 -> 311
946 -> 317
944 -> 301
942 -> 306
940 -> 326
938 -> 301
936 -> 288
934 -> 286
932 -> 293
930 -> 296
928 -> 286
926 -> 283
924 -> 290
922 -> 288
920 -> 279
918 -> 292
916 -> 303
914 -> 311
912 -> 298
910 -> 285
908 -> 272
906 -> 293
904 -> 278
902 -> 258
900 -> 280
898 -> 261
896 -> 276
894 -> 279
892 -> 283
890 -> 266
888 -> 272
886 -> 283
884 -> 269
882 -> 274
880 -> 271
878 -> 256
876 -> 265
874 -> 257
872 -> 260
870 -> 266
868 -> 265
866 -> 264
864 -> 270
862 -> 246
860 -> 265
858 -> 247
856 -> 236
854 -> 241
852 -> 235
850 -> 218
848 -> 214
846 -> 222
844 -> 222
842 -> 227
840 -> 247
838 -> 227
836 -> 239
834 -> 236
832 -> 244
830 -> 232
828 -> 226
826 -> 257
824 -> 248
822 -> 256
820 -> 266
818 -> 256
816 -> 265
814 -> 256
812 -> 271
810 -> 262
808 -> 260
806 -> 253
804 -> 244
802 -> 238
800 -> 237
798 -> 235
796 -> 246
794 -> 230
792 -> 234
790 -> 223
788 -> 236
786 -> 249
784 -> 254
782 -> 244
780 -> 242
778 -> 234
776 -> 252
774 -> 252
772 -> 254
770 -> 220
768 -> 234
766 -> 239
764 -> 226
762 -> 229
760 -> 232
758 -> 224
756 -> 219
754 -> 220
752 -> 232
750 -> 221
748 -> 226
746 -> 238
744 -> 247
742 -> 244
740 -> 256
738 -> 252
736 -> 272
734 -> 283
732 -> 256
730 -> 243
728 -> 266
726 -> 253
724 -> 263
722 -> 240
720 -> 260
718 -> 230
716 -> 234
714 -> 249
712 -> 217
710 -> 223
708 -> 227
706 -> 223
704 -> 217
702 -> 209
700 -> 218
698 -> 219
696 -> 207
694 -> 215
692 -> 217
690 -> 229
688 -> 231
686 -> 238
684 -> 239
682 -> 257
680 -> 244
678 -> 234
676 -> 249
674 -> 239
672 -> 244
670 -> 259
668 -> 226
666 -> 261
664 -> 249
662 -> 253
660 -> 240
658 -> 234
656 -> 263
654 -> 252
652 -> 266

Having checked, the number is 0.070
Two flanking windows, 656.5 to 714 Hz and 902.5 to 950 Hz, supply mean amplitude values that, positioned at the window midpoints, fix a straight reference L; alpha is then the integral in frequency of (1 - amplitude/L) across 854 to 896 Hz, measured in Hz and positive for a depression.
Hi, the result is 2.6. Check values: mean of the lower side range 233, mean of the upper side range 295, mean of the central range 264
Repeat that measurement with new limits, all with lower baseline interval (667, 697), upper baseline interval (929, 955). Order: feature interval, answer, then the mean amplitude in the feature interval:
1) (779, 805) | 2.4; 239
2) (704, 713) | 0.8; 222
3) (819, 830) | 1.0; 249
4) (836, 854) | 3.2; 228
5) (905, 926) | 0.4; 291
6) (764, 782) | 1.3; 240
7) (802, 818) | 0.7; 257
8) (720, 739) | -0.8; 259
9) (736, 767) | 2.3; 235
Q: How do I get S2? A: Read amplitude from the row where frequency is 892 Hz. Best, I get 283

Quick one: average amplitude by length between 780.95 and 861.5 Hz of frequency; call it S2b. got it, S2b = 242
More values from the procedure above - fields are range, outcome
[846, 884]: 252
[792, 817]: 249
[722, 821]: 245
